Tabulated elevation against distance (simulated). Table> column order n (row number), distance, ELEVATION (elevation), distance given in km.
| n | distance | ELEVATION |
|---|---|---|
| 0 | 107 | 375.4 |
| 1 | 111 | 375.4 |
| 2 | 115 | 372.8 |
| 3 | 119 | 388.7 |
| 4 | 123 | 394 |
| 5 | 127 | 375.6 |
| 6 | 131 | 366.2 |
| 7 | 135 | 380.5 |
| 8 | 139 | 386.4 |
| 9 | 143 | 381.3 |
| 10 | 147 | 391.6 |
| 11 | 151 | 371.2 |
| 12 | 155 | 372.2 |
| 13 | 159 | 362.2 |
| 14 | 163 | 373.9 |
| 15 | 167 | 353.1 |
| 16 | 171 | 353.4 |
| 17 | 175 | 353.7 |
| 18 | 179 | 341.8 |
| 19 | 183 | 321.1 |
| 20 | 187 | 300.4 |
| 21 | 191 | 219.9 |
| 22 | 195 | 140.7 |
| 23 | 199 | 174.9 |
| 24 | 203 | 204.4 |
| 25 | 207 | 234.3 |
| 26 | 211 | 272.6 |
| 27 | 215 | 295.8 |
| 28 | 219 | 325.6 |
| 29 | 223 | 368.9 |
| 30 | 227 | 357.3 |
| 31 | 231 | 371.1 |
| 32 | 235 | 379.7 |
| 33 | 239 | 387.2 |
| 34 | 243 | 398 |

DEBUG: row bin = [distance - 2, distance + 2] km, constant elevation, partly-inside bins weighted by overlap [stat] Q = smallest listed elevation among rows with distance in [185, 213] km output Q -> 140.7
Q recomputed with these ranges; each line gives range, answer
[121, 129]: 375.6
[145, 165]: 362.2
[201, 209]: 204.4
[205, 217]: 234.3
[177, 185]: 321.1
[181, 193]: 219.9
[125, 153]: 366.2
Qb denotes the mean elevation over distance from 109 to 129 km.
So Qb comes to 381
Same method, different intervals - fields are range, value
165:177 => 353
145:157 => 378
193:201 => 158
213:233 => 344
